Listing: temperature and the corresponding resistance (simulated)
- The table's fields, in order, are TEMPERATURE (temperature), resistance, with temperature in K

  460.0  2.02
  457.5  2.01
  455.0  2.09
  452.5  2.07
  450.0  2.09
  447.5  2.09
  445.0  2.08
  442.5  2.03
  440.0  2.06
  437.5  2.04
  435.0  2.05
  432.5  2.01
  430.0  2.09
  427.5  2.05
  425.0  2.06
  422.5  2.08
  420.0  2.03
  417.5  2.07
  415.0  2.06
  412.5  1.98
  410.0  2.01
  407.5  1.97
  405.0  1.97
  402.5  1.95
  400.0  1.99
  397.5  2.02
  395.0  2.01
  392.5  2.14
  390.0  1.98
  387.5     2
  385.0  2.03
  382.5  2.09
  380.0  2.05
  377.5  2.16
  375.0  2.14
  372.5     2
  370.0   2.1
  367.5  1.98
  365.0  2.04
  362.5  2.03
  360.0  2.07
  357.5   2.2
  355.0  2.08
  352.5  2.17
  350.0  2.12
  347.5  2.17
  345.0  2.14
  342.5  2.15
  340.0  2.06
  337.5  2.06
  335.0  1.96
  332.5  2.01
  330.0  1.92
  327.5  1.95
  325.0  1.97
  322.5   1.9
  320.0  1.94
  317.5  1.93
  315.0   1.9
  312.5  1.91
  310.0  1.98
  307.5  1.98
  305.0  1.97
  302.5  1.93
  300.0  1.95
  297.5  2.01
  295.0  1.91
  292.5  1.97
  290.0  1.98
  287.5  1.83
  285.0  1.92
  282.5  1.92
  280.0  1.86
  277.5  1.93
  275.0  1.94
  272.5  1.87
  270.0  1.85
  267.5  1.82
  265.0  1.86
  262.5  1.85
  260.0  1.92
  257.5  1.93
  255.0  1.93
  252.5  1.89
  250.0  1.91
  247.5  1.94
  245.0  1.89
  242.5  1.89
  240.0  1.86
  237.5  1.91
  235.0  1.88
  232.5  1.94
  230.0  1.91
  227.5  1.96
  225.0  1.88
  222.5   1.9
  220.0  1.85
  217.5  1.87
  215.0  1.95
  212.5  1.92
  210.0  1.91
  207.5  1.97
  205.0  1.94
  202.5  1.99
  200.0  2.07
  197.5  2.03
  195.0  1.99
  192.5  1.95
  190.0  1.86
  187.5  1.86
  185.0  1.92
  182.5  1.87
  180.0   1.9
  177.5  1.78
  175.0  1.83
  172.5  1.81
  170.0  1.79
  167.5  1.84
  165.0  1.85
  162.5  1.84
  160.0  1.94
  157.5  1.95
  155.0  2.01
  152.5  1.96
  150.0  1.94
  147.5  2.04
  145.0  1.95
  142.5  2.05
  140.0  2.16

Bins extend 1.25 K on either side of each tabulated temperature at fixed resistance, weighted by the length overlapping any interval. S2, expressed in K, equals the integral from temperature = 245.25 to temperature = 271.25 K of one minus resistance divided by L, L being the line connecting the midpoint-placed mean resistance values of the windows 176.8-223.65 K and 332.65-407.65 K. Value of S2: 1.07 K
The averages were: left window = 1.92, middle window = 1.89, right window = 2.06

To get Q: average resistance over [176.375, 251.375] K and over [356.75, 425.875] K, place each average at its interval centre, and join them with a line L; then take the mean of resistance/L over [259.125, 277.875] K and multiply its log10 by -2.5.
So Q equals 0.045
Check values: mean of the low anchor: 1.92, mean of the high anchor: 2.04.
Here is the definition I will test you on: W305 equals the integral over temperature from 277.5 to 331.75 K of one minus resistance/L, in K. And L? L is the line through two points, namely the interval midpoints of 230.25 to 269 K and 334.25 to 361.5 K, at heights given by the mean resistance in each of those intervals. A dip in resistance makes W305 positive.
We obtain 2.1 K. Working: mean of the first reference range 1.89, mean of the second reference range 2.11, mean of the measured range 1.94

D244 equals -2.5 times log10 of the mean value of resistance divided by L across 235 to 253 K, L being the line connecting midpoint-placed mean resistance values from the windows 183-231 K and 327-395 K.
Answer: 0.038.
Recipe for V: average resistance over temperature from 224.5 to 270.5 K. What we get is 1.9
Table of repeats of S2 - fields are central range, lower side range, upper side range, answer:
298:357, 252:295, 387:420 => -1.90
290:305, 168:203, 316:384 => 0.34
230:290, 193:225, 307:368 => 2.51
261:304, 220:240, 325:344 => 1.17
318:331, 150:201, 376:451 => 0.35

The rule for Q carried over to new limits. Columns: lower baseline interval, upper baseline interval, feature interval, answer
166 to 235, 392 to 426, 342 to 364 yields -0.07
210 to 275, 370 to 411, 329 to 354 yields -0.05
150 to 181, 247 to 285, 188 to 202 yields -0.05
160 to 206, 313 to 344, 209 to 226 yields 0.01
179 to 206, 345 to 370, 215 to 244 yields 0.05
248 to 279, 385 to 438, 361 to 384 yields -0.04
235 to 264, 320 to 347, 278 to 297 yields 0.02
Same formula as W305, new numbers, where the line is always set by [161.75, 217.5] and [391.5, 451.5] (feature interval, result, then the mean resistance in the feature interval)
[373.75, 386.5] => -0.5 K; 2.09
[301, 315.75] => 0.2 K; 1.95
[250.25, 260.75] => 0.1 K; 1.92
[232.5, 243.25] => 0.2 K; 1.89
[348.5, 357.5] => -0.6 K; 2.14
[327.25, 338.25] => 0.0 K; 1.98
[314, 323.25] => 0.3 K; 1.92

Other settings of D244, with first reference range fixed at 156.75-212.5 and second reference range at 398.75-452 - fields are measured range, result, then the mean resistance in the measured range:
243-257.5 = 0.02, 1.91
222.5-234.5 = 0.01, 1.92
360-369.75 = -0.02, 2.03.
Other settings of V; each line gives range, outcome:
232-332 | 1.92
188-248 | 1.93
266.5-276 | 1.87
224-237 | 1.91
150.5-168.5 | 1.92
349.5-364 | 2.11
